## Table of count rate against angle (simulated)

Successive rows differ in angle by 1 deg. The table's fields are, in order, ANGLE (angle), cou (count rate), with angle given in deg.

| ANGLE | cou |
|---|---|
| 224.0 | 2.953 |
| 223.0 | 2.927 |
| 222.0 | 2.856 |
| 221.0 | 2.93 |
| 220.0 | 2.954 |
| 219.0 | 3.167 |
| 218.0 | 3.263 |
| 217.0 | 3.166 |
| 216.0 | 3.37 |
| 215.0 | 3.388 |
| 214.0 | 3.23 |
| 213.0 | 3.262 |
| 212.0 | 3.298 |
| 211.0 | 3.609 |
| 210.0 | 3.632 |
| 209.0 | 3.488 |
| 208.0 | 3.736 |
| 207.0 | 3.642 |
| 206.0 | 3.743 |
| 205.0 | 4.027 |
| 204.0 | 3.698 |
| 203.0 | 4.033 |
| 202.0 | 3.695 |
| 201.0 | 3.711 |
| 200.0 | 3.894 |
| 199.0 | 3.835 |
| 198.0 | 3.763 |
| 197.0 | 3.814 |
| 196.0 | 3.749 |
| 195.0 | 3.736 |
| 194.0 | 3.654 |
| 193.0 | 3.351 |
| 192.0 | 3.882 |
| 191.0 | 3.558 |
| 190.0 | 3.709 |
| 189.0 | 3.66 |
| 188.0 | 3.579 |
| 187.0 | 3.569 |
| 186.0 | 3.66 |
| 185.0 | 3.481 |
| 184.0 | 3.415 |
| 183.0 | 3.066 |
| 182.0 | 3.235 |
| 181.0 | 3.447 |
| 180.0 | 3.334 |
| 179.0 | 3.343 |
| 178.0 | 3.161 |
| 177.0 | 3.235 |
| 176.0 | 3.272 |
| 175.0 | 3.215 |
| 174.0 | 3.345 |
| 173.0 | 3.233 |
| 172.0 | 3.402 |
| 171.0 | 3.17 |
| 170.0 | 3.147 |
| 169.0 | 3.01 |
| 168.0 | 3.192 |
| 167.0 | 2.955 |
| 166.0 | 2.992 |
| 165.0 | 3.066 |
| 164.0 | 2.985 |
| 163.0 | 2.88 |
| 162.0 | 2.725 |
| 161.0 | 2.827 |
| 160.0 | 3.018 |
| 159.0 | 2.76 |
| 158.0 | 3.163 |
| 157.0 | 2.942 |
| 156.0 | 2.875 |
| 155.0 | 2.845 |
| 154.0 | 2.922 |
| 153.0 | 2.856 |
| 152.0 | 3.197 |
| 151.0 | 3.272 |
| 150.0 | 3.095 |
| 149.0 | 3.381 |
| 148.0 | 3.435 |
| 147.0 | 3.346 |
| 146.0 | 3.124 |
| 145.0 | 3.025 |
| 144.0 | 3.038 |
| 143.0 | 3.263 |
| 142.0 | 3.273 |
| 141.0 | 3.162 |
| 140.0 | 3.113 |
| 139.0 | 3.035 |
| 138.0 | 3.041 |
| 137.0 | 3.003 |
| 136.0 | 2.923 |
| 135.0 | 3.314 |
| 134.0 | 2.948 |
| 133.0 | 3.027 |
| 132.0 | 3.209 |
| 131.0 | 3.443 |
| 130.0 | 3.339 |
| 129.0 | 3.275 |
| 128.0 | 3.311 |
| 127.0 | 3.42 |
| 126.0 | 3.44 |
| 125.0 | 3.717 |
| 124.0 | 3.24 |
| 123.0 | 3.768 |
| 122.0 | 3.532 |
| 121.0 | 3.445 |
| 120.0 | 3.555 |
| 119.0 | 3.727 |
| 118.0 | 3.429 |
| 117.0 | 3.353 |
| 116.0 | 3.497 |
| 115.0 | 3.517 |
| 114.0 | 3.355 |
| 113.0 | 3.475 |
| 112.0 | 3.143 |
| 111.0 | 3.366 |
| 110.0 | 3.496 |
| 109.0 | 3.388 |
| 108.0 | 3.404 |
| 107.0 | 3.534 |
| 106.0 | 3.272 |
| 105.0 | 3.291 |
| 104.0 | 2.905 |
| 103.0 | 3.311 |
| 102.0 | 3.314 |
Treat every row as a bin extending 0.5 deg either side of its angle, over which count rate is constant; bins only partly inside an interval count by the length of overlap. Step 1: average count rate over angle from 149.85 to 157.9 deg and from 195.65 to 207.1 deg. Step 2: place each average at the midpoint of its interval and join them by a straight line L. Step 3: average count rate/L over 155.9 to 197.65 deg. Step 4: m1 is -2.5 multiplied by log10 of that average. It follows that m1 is 0.035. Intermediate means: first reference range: 3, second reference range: 3.81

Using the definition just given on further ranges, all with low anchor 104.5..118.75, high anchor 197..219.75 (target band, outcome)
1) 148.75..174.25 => 0.149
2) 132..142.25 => 0.120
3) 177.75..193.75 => 0.019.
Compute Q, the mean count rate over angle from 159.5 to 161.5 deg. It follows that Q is 2.92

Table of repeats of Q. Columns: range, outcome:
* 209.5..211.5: 3.62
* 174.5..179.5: 3.25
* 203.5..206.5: 3.82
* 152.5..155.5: 2.87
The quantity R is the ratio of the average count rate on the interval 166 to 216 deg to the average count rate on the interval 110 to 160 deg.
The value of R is 1.1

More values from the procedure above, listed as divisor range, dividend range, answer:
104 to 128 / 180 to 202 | 1.05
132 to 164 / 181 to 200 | 1.18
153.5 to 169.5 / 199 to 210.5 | 1.28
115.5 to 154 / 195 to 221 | 1.09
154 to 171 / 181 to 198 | 1.20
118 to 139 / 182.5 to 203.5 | 1.10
